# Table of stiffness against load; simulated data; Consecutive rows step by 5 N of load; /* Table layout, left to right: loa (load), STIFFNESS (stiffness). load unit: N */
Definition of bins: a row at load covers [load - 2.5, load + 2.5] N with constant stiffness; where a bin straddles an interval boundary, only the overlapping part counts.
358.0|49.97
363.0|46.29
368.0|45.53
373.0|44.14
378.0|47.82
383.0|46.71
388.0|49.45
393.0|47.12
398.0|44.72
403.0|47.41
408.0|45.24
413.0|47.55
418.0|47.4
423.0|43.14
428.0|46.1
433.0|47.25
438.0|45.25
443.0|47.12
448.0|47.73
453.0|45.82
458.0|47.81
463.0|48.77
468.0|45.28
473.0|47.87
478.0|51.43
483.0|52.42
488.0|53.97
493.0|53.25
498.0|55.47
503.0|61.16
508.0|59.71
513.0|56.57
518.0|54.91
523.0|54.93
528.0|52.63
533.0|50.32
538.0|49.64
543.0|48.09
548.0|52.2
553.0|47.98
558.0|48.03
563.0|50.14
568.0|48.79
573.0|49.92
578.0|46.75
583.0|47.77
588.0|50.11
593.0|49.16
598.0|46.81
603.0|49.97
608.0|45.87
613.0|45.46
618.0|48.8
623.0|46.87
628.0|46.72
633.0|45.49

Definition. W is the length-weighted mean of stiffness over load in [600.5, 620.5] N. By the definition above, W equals 47.5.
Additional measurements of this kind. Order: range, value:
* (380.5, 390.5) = 48.1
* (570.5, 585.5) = 48.1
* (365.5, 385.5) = 46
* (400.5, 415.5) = 46.7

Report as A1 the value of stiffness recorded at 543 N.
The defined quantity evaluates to 48.09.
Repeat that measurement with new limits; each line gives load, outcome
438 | 45.25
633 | 45.49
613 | 45.46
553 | 47.98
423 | 43.14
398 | 44.72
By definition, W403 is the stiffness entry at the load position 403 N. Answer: 47.41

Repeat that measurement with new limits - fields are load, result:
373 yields 44.14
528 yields 52.63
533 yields 50.32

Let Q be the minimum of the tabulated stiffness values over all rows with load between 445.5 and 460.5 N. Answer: 45.82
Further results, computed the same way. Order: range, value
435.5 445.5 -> 45.25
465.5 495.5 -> 45.28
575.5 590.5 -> 46.75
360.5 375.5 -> 44.14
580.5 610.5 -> 45.87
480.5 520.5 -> 52.42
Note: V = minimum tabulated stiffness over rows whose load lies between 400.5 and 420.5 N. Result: 45.24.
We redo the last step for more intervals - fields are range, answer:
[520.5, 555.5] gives 47.98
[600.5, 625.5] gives 45.46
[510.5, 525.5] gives 54.91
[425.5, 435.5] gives 46.1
